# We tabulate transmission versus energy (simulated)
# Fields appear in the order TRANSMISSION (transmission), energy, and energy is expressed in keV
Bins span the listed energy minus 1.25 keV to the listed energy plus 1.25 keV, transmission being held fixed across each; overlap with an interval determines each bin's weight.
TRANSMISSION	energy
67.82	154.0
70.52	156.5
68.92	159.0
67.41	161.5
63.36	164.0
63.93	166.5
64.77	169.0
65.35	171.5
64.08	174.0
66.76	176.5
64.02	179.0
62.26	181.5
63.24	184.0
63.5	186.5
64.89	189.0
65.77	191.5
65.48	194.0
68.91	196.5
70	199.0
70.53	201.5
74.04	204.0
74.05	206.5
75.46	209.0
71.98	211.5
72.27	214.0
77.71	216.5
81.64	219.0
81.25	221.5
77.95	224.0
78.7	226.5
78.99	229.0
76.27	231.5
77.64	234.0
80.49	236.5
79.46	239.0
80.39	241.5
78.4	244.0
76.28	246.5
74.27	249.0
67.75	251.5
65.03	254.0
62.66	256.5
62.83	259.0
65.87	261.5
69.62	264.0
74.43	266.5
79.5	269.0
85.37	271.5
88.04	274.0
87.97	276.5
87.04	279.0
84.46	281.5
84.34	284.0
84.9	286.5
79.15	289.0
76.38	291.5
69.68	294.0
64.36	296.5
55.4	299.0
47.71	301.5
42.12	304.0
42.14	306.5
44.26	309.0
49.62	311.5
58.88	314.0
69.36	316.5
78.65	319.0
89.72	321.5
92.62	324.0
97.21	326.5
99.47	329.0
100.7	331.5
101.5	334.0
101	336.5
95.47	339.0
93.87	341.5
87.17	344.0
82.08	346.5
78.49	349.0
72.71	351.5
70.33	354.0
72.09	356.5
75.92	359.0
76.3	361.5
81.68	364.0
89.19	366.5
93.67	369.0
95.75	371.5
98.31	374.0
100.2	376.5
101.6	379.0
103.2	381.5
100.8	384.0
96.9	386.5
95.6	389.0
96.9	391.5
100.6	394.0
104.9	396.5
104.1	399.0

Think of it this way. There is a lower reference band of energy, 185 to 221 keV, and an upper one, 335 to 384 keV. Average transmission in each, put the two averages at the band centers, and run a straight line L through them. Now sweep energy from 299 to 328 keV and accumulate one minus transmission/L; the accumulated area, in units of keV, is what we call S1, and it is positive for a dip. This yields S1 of 6.6 keV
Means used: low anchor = 71.3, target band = 64.6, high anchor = 88.2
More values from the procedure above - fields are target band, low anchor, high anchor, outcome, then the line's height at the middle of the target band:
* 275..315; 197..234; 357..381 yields 8.0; 83.2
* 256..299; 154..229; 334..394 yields 1.8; 79.8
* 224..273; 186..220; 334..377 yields 0.7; 75.8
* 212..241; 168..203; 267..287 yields -1.6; 74.3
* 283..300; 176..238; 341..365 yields 0.5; 75.9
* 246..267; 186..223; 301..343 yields 1.7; 74.4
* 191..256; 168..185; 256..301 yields -4.8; 69.5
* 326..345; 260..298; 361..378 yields -2.3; 86.6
